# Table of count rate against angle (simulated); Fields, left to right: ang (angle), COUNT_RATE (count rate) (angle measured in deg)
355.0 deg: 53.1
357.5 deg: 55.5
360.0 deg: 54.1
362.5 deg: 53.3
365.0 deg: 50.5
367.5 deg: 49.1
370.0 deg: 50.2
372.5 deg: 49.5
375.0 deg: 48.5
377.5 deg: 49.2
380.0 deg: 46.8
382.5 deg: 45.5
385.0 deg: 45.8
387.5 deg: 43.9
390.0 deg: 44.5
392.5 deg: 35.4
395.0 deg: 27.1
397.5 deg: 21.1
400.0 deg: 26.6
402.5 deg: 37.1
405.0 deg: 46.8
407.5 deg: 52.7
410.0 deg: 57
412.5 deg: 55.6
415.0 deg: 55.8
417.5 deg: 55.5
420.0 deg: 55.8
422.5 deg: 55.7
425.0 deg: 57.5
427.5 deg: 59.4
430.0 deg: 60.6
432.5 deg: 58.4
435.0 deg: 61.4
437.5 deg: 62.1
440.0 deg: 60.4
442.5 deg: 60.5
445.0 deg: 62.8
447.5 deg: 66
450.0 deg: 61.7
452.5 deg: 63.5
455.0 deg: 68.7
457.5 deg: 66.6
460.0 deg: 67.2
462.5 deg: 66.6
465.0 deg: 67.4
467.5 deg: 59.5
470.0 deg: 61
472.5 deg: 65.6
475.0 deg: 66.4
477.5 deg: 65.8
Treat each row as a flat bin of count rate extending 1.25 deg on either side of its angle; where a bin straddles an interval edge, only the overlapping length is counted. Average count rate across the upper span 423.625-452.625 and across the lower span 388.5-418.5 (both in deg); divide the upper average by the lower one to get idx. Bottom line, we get 1.43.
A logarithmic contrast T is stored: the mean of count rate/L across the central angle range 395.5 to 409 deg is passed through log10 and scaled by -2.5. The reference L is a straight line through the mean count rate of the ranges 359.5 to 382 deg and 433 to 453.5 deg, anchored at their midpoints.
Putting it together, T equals 0.45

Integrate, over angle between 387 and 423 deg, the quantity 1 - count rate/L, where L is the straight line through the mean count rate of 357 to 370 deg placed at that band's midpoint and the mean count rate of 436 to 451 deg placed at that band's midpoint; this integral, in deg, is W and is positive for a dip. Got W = 8.2 deg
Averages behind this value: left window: 52.1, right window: 62.2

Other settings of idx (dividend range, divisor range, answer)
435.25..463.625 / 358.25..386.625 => 1.30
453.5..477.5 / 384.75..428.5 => 1.42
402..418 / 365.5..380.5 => 1.06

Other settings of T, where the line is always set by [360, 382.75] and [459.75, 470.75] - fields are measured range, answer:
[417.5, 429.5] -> 0.01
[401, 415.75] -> 0.11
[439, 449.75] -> -0.02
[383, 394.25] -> 0.24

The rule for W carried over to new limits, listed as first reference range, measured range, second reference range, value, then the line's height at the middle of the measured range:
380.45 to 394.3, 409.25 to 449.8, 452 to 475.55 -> -3.0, 55.1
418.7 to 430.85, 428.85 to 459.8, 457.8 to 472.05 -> -0.9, 61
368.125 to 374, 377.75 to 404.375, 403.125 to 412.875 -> 6.7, 50.8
